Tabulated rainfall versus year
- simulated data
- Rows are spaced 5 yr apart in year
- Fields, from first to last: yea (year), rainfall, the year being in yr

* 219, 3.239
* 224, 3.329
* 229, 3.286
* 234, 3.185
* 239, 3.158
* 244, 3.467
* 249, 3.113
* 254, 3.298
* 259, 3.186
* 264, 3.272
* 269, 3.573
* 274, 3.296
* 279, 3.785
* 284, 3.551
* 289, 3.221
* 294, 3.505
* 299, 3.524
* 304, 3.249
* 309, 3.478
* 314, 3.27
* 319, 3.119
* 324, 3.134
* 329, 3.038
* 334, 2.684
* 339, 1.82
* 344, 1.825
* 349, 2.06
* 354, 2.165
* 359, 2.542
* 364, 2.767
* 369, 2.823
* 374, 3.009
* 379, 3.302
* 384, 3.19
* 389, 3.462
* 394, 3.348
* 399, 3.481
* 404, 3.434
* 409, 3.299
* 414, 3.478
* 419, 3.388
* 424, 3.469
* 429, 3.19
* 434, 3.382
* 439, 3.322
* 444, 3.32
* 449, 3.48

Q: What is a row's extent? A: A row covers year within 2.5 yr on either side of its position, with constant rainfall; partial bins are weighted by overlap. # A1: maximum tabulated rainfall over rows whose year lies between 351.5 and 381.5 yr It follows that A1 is 3.302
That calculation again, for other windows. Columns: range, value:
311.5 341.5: 3.27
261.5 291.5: 3.785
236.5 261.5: 3.467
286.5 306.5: 3.524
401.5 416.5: 3.478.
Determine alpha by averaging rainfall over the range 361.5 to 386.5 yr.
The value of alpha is 3.02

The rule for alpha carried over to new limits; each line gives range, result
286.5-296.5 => 3.36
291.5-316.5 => 3.41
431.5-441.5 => 3.35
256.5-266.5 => 3.23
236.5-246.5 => 3.31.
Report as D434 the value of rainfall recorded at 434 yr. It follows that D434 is 3.382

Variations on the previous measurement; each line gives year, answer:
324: 3.134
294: 3.505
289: 3.221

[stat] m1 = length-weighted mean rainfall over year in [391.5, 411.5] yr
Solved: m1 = 3.39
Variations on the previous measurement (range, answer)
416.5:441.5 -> 3.35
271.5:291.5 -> 3.46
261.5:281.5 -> 3.48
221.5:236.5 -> 3.27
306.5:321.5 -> 3.29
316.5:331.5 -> 3.1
